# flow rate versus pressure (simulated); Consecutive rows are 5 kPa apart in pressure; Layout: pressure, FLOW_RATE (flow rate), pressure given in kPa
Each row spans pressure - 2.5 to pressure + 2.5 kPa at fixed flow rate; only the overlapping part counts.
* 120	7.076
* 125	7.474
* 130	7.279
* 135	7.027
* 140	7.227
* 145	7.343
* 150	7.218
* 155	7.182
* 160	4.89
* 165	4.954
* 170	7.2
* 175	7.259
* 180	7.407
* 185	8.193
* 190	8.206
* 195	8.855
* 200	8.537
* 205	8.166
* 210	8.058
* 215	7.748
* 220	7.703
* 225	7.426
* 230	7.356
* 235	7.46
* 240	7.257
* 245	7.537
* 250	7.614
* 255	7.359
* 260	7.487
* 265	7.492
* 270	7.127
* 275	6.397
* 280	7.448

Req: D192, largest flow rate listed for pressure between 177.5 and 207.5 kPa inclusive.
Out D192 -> 8.855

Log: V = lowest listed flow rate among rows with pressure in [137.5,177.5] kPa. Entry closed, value 4.89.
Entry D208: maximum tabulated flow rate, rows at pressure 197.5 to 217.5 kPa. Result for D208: 8.537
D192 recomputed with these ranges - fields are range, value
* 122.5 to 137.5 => 7.474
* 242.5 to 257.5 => 7.614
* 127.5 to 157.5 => 7.343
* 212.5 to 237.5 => 7.748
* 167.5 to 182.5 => 7.407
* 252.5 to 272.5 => 7.492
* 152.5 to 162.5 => 7.182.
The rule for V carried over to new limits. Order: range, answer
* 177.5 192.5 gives 7.407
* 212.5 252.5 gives 7.257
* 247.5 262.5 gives 7.359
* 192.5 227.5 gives 7.426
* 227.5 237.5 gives 7.356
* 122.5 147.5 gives 7.027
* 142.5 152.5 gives 7.218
